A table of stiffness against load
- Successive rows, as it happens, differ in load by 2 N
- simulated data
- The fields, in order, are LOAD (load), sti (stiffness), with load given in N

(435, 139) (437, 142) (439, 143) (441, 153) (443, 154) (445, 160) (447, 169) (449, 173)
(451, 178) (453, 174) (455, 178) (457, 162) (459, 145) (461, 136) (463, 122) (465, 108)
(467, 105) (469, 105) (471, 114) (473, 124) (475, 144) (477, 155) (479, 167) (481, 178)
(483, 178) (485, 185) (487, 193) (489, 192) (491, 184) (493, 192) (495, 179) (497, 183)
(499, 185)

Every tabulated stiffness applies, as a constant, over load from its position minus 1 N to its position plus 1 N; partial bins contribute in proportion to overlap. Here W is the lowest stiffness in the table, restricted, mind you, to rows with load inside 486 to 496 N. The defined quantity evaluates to 179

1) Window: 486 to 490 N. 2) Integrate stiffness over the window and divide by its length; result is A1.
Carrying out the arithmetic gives 192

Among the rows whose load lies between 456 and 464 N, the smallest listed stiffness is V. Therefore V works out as 122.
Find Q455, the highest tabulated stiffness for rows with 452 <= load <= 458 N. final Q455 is 178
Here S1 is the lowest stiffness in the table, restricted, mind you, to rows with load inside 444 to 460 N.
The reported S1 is 145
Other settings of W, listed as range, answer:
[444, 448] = 160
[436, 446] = 142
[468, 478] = 105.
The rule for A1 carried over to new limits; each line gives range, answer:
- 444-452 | 170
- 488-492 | 188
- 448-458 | 173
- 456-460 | 154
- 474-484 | 164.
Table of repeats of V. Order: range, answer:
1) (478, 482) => 167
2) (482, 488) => 178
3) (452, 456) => 174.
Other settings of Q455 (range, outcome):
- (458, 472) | 145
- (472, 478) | 155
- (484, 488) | 193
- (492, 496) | 192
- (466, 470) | 105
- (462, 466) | 122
